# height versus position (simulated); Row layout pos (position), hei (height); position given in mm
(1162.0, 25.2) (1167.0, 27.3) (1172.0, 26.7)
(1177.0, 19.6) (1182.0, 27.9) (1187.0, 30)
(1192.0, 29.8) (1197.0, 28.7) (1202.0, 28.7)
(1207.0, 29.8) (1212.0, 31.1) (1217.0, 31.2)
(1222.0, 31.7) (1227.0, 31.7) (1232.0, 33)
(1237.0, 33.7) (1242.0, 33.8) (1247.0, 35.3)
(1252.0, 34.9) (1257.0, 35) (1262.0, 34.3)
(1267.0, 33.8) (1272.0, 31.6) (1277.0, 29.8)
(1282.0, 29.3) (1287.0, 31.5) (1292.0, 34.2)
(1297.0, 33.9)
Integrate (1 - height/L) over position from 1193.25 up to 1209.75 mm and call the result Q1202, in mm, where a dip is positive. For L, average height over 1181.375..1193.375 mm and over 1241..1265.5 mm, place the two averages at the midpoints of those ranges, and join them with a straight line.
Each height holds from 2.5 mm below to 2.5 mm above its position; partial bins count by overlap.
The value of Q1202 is 0.7 mm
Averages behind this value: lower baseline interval 29.4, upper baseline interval 34.7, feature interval 29.2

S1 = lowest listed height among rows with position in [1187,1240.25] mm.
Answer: 28.7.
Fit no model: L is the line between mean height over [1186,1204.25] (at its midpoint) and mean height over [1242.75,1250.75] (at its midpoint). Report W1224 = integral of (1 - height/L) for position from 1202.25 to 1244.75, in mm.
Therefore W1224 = 0.7 mm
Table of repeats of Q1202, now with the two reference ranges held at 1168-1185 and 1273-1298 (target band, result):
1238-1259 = -3.8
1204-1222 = -2.3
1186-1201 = -1.9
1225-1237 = -1.8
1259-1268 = -1.1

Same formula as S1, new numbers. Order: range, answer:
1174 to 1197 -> 19.6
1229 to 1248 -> 33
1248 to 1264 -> 34.3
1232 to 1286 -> 29.3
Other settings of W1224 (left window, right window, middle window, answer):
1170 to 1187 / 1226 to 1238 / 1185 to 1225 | -1.5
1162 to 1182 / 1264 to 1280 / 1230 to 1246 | -2.3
